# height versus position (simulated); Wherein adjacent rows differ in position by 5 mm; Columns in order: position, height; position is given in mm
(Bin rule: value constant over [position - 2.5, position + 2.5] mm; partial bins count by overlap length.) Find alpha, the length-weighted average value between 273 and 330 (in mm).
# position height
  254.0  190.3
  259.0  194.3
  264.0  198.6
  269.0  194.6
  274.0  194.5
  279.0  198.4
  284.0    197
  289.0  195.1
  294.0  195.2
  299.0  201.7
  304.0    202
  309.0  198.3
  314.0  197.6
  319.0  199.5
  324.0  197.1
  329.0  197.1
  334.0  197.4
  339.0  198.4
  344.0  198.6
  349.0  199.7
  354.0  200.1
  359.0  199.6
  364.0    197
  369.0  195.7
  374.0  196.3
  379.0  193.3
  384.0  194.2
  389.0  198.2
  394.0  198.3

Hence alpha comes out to 198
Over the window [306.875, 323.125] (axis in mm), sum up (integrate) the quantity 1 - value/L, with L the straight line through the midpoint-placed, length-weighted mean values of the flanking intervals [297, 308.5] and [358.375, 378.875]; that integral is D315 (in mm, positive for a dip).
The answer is 0.16 mm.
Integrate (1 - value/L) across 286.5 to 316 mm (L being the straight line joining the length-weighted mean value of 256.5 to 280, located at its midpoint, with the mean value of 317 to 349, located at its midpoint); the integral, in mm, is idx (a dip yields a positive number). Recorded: -0.2 mm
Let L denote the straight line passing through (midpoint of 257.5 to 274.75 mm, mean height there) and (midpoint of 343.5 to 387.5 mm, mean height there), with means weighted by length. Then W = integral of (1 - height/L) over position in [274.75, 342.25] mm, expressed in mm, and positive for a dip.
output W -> -0.6 mm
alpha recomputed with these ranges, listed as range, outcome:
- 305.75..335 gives 198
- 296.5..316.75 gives 200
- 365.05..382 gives 195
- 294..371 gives 199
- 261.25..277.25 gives 196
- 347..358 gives 200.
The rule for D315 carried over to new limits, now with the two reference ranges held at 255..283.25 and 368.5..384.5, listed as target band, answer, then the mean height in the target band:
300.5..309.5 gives -0.2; 201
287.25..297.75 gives 0.0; 196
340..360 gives -0.4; 199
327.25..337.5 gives -0.1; 197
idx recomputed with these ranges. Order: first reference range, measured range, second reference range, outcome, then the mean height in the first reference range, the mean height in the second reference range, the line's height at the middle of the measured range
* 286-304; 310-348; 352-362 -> 0.2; 198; 200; 199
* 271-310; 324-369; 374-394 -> -0.4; 198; 196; 197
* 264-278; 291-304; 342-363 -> -0.1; 196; 199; 197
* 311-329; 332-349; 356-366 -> 0.0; 198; 198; 198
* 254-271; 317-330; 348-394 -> -0.1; 195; 197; 196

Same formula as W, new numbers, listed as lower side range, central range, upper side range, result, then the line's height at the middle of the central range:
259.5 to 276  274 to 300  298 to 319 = 0.09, 198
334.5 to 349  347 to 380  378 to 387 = -0.23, 196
